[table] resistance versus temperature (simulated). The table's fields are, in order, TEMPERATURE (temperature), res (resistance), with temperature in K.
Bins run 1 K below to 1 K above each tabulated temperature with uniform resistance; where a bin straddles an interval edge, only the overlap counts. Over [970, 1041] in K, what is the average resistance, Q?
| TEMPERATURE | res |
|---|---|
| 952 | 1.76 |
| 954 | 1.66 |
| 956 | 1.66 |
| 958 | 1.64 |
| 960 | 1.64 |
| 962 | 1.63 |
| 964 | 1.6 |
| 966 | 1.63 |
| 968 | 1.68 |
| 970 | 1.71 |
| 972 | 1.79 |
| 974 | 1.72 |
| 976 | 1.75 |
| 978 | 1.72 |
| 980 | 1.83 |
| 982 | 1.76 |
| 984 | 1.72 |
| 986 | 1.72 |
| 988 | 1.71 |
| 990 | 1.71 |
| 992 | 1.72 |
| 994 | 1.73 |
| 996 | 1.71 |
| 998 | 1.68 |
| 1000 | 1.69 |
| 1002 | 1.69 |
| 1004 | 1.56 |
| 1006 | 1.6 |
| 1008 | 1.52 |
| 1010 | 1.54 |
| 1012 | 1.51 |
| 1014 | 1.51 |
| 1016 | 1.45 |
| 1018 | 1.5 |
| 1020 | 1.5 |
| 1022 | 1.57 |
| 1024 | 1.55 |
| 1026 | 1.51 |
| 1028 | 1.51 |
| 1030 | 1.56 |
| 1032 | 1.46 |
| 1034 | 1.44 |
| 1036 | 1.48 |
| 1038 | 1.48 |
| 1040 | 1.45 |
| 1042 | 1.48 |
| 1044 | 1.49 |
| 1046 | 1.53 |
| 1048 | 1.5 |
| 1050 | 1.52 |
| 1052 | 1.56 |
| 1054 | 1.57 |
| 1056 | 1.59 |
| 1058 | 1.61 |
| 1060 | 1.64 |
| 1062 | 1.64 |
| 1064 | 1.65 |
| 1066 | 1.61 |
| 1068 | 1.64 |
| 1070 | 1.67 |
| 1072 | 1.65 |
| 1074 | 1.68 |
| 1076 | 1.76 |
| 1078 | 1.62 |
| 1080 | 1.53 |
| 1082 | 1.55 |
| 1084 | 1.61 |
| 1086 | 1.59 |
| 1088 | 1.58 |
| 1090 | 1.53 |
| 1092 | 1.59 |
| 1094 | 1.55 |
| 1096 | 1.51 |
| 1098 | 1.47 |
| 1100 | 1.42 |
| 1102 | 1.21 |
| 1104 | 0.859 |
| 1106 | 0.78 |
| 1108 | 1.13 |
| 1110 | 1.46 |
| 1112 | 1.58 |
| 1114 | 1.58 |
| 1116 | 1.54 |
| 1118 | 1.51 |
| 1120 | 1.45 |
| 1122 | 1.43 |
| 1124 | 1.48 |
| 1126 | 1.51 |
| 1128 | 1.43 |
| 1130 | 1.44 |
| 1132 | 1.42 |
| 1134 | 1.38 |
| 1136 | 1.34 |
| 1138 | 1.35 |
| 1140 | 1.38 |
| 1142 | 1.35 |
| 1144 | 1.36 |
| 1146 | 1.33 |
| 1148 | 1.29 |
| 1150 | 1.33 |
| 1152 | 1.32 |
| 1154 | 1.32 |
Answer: 1.61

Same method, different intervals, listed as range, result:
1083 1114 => 1.4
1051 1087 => 1.62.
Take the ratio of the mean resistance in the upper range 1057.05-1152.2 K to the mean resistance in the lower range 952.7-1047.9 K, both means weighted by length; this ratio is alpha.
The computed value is 0.91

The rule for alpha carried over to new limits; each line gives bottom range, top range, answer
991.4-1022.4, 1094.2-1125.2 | 0.86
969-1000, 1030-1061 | 0.88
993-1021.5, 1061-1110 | 0.94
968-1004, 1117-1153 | 0.81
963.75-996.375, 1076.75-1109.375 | 0.82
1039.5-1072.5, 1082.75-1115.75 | 0.89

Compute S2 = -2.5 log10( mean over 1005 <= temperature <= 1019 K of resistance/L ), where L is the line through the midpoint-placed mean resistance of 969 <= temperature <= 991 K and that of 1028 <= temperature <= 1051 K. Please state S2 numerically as 0.06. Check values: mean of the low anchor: 1.74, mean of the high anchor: 1.49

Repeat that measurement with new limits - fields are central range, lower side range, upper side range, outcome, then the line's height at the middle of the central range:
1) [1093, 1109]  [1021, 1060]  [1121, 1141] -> 0.17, 1.45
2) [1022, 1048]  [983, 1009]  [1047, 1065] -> 0.08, 1.62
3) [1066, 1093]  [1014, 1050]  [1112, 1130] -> -0.08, 1.5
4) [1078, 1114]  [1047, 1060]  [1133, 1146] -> 0.03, 1.46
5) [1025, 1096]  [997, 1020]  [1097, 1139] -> -0.07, 1.47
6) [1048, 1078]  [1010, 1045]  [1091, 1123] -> -0.13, 1.45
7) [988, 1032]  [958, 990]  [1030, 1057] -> 0.01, 1.6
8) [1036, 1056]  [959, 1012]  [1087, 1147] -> 0.03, 1.55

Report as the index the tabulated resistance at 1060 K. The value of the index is 1.64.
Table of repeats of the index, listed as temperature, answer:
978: 1.72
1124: 1.48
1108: 1.13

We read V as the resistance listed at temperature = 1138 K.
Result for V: 1.35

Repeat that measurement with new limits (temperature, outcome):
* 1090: 1.53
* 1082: 1.55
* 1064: 1.65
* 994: 1.73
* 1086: 1.59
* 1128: 1.43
